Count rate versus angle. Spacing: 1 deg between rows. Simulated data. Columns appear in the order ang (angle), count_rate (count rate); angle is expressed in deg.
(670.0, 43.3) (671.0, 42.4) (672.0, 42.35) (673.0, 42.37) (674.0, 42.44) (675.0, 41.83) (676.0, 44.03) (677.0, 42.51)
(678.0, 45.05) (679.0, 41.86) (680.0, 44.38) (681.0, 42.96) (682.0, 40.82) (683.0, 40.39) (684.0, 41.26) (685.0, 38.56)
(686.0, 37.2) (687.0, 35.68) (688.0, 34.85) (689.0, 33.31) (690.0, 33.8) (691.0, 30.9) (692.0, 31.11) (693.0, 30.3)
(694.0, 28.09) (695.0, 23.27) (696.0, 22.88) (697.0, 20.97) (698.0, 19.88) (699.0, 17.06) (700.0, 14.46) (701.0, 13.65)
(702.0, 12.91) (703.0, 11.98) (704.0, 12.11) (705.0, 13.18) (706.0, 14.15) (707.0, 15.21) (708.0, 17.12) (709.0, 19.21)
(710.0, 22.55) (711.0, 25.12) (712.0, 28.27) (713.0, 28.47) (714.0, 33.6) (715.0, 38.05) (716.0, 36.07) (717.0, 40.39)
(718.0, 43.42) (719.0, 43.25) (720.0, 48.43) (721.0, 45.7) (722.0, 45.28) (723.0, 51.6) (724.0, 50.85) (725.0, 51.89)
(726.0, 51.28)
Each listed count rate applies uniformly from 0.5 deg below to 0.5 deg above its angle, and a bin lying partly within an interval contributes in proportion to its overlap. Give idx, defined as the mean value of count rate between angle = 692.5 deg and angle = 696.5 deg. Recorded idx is 26.1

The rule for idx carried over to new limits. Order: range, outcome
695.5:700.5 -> 19.1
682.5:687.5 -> 38.6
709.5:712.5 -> 25.3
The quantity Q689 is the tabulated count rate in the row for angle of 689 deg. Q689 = 33.31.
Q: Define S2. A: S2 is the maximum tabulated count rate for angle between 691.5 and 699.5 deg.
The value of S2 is 31.11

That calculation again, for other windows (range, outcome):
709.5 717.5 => 40.39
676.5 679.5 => 45.05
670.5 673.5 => 42.4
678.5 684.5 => 44.38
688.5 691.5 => 33.8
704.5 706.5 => 14.15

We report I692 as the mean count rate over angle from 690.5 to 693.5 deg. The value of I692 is 30.8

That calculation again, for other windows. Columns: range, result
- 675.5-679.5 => 43.4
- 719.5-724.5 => 48.4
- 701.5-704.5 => 12.3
